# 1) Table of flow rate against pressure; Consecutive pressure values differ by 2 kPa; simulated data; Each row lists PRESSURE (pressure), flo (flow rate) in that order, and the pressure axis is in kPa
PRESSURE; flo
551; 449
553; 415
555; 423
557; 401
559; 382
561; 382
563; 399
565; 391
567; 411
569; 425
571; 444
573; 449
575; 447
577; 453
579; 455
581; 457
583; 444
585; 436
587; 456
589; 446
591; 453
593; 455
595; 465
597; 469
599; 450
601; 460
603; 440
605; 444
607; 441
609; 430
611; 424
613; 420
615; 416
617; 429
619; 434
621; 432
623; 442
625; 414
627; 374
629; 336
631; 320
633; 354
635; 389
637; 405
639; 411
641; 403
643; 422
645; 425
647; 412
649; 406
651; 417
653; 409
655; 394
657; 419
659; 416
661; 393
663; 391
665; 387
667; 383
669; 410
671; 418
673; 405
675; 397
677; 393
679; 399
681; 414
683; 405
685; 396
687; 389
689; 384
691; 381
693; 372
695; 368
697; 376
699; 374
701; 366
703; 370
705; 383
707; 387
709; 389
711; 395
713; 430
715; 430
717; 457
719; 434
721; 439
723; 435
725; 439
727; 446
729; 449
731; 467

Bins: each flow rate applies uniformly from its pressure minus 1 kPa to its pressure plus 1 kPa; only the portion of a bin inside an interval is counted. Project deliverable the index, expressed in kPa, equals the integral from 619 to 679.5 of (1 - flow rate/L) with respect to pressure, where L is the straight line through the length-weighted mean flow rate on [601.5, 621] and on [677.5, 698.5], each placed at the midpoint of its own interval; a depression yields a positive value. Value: 1.5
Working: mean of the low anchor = 432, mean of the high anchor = 388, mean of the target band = 400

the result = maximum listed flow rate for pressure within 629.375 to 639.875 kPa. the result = 411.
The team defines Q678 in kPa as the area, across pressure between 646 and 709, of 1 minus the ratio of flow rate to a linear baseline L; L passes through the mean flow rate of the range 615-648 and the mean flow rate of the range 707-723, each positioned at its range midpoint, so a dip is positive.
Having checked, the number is 2.9 kPa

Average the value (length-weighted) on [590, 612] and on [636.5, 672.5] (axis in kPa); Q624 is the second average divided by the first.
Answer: 0.91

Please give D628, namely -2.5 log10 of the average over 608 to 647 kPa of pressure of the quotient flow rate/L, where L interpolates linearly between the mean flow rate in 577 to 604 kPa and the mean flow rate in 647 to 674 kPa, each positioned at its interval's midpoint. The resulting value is 0.06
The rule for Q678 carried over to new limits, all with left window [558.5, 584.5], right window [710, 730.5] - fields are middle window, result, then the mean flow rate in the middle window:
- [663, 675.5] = 1.0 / 399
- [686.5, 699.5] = 1.7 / 377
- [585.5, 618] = -1.1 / 444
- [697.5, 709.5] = 1.6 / 378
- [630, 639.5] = 1.3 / 374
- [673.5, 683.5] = 0.7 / 402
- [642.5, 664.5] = 1.2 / 409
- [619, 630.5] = 0.8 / 399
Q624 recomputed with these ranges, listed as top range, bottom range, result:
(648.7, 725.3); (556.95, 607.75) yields 0.92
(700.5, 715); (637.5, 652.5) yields 0.95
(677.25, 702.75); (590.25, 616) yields 0.87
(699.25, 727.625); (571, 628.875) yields 0.94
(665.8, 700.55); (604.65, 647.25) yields 0.96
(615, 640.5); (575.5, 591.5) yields 0.88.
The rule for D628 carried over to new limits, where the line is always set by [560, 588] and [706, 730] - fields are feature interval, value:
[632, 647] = 0.07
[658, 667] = 0.09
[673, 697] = 0.10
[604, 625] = 0.00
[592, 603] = -0.07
